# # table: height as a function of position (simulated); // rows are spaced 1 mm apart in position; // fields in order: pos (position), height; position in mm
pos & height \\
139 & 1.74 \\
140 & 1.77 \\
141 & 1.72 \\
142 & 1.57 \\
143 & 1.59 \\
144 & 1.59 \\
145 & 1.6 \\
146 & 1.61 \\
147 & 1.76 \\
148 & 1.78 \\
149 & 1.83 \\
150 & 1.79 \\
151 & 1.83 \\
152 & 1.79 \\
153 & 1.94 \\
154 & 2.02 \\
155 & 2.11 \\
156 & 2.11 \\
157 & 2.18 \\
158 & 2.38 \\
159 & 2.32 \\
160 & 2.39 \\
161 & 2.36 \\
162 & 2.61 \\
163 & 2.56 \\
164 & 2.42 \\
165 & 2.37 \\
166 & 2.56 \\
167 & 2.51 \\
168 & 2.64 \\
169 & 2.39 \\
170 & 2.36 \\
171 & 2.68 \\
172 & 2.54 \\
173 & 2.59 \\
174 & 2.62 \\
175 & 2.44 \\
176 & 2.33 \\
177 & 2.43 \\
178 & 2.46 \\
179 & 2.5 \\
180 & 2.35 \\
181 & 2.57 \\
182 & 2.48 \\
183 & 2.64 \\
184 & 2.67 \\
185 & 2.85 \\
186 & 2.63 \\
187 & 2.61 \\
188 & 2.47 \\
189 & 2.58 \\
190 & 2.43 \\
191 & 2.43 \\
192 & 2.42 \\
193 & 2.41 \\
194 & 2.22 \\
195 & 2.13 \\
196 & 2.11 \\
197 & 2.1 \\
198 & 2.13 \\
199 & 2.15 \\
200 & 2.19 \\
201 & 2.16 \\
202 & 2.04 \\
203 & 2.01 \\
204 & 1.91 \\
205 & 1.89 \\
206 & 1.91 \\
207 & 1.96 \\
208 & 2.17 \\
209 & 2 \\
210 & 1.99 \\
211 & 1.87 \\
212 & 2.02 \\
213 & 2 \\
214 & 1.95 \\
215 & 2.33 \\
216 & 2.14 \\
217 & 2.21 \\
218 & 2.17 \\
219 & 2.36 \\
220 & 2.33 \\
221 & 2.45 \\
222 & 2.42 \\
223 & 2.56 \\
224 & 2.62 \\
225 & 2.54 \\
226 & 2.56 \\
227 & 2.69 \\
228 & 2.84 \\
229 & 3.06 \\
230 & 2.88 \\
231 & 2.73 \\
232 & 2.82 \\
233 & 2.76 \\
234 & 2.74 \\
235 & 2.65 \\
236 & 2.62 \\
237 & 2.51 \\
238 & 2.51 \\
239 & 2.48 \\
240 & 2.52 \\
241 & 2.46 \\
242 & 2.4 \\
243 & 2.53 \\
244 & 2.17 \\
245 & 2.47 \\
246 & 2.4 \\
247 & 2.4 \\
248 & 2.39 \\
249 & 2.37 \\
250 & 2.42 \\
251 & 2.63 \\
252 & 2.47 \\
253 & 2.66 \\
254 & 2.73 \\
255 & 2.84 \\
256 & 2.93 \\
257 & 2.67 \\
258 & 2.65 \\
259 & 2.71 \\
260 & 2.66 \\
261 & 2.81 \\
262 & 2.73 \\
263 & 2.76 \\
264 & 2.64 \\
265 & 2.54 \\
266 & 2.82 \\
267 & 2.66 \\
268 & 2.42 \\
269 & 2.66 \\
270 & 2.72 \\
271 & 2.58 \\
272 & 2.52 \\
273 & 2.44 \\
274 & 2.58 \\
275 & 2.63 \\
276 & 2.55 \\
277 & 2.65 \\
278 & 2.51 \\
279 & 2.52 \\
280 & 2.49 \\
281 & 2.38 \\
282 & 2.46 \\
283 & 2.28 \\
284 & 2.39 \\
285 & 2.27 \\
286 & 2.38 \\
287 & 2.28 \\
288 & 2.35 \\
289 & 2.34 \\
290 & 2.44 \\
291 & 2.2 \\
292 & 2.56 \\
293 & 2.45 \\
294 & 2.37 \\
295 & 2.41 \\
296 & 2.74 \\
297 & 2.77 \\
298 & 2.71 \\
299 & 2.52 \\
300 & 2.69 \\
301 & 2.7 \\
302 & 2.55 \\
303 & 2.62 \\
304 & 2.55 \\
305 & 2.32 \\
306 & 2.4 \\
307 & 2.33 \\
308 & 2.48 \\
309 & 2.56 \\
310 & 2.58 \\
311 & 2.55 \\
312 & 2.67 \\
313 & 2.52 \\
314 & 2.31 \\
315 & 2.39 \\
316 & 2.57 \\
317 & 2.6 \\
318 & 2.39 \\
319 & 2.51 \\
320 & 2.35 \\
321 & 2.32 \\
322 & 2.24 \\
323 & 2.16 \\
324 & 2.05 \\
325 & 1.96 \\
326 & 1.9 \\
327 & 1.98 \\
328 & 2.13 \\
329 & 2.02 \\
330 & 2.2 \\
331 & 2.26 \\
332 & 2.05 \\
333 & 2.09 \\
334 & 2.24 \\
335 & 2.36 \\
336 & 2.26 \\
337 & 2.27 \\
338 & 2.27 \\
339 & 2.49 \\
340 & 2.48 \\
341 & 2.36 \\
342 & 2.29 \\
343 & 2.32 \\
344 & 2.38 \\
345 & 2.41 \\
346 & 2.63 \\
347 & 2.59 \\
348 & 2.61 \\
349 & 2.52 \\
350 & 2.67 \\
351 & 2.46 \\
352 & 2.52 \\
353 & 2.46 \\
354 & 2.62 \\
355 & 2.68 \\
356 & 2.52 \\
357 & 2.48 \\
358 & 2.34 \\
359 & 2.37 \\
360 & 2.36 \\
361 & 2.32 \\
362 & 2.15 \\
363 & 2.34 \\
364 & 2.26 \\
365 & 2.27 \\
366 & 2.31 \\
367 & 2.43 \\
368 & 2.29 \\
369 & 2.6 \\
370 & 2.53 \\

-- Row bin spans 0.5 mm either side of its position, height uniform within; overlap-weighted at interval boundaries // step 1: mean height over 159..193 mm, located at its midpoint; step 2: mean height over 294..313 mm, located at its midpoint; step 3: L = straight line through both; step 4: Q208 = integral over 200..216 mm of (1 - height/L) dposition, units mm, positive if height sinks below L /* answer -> 3.15 mm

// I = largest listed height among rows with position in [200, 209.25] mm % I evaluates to 2.19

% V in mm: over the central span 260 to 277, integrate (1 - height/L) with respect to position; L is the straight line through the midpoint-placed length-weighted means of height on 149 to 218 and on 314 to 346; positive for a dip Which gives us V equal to -2.6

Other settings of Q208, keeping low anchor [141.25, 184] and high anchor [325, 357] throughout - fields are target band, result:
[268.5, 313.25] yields -3.59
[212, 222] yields 0.23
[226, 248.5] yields -3.06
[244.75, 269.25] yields -3.46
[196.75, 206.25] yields 0.87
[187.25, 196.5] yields -0.46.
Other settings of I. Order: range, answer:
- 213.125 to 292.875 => 3.06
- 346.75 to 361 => 2.68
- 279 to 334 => 2.77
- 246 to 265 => 2.93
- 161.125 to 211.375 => 2.85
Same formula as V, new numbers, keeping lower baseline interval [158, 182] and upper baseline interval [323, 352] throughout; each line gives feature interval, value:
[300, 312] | -1.0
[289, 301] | -1.0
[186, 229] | 3.0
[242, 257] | -0.9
